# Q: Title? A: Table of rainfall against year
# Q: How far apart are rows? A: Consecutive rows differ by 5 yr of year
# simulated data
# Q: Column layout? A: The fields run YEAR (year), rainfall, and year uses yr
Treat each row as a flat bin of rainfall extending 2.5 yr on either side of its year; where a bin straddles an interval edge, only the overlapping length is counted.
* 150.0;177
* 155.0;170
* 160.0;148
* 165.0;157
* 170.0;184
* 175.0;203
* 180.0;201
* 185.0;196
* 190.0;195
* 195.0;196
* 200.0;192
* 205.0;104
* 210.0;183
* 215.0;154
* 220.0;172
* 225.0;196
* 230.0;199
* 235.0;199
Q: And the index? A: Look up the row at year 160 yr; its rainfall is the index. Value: 148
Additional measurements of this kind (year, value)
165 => 157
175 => 203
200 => 192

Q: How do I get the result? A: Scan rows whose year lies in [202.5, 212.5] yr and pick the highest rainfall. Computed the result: 183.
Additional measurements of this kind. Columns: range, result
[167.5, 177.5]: 203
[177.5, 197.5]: 201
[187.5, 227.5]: 196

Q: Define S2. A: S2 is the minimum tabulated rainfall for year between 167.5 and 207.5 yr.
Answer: 104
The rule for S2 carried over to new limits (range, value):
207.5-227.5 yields 154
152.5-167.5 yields 148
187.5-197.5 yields 195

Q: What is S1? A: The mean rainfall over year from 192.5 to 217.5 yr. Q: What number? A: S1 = 166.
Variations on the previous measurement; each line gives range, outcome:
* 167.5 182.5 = 196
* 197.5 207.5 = 148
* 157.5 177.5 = 173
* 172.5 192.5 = 199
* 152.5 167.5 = 158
